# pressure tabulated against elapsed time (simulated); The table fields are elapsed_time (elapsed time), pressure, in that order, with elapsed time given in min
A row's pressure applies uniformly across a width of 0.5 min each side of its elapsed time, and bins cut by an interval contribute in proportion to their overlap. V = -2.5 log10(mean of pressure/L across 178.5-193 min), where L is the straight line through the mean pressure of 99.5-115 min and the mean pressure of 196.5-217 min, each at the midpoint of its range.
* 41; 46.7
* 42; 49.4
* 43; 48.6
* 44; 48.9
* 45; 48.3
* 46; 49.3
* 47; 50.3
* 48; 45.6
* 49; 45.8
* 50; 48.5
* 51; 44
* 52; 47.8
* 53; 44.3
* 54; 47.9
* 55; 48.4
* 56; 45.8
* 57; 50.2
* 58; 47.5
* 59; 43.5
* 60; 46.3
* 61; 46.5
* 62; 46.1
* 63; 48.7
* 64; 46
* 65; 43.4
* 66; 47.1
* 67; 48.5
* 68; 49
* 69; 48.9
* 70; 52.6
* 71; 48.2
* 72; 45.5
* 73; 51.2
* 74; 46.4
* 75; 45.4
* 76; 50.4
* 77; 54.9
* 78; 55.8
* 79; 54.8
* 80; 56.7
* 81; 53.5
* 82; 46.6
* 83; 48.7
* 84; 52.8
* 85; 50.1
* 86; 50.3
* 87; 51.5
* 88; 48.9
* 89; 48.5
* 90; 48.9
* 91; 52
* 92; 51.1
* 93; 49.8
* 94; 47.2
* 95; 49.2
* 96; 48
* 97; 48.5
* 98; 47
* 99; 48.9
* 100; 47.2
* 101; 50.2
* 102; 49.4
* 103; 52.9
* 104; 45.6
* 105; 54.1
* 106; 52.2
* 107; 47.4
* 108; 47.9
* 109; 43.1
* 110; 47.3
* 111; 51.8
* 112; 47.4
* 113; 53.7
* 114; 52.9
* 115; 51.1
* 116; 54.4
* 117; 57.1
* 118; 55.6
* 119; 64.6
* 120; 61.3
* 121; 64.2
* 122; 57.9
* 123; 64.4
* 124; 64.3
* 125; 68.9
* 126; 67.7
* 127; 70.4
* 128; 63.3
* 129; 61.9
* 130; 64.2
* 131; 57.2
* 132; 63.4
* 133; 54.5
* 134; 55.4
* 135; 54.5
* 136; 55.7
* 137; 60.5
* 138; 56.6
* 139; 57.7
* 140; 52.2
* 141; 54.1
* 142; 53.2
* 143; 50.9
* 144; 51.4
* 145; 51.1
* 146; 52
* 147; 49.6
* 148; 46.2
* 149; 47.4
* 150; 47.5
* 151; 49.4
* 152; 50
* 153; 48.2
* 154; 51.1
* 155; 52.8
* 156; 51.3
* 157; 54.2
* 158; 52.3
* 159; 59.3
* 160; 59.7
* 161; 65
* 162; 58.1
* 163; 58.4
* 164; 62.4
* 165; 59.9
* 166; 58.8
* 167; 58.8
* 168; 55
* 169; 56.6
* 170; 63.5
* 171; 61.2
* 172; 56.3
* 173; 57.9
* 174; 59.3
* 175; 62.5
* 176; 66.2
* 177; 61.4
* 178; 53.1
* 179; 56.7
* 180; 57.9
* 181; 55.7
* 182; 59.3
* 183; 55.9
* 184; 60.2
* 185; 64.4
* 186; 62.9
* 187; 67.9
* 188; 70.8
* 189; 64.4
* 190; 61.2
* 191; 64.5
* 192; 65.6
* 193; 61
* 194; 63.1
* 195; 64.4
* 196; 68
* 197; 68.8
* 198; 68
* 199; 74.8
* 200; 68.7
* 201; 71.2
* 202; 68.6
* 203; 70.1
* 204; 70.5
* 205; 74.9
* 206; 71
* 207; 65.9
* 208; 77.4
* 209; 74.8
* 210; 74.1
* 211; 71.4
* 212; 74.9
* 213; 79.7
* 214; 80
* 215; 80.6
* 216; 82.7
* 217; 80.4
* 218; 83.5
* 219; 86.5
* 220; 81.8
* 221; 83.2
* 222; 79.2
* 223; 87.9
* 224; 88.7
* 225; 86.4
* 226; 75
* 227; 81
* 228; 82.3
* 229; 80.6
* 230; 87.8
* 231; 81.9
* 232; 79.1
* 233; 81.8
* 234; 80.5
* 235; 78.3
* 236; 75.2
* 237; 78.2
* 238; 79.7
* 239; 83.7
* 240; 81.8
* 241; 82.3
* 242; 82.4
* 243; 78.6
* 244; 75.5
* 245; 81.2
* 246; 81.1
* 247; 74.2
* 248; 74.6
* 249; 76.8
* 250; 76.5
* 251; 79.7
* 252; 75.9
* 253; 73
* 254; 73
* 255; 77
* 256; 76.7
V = 0.11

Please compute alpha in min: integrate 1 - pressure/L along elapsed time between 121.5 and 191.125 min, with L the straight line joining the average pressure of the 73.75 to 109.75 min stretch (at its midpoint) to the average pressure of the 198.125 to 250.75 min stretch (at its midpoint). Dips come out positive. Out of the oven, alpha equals 6.1 min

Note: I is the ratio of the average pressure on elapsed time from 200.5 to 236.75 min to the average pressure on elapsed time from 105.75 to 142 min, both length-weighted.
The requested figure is 1.38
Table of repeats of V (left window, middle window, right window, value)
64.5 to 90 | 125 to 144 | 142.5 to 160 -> -0.15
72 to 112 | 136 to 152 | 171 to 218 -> 0.13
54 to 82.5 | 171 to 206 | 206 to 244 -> 0.14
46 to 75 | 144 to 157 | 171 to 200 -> 0.17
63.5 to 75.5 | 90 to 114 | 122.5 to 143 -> 0.10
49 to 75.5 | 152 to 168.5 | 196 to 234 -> 0.18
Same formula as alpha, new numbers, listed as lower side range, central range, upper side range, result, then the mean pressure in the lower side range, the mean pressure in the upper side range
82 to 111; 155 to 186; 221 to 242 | 3.83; 49.2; 81.6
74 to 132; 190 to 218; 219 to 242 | 1.59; 53.6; 81.8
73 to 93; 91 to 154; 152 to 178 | 0.37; 50.9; 57.8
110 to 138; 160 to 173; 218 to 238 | 1.68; 58.9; 81.8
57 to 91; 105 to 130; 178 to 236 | -0.06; 49.2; 72.8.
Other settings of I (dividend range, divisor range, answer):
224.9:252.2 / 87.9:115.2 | 1.61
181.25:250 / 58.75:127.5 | 1.45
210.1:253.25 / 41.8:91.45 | 1.64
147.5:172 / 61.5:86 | 1.11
